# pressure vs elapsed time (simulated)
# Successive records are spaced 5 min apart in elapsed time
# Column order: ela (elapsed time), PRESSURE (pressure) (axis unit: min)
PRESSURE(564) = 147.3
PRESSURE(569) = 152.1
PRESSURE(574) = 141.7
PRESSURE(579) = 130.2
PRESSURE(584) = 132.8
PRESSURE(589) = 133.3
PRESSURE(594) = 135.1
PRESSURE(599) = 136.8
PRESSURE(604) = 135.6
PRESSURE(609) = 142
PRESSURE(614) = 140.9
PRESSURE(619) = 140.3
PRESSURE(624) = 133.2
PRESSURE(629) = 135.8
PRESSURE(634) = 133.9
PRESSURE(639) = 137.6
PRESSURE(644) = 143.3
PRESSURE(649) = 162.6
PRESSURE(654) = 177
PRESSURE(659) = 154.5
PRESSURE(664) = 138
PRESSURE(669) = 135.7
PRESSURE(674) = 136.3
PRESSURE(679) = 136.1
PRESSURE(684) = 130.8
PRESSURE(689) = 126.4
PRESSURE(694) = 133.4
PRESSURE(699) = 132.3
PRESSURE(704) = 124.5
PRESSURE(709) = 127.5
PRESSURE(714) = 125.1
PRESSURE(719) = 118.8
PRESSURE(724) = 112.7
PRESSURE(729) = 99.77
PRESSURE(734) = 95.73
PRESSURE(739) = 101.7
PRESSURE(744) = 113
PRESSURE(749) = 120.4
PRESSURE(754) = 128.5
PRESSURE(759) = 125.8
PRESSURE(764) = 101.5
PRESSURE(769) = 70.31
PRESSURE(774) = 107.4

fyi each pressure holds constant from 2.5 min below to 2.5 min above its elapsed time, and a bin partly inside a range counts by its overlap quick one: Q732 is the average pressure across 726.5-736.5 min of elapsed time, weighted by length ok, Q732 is 97.8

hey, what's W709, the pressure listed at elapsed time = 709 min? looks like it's 127.5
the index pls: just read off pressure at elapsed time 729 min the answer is 99.77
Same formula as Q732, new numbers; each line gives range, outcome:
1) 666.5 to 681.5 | 136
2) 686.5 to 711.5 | 129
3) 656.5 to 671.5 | 143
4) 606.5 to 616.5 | 141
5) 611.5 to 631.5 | 138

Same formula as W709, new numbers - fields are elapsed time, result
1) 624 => 133.2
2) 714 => 125.1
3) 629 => 135.8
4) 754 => 128.5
